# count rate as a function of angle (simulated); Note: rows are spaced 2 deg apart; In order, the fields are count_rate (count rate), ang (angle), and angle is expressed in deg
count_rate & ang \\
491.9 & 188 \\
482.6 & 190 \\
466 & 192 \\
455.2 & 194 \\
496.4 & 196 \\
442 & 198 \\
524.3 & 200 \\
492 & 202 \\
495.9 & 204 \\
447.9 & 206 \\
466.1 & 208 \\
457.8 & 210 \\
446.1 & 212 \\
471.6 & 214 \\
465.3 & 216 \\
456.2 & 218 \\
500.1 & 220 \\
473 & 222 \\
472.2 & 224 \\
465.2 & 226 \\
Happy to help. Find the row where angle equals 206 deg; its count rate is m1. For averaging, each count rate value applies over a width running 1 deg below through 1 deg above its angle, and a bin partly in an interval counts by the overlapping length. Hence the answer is 447.9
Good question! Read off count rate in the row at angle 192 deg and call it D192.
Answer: 466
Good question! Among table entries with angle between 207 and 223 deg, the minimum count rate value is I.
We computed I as 446.1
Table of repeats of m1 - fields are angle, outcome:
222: 473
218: 456.2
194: 455.2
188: 491.9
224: 472.2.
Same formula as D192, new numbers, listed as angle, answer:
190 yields 482.6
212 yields 446.1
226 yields 465.2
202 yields 492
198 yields 442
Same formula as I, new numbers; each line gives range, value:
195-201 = 442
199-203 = 492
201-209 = 447.9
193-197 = 455.2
